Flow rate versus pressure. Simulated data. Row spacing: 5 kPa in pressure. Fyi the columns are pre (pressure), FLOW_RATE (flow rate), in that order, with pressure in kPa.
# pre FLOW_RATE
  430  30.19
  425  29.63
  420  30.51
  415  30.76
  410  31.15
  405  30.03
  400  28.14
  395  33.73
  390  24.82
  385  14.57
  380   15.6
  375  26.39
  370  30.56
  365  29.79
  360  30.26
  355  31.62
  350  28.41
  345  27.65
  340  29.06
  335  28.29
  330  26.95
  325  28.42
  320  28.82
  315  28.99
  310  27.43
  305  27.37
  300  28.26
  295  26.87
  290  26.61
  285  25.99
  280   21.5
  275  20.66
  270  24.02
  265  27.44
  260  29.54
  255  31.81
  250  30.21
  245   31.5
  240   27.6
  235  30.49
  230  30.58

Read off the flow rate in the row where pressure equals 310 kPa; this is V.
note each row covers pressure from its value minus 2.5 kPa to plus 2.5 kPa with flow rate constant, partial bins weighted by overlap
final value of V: 27.43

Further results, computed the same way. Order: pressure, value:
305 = 27.37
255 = 31.81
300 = 28.26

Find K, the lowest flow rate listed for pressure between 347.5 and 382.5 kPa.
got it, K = 15.6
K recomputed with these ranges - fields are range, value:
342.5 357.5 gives 27.65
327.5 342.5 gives 26.95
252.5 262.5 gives 29.54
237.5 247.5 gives 27.6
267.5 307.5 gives 20.66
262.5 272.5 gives 24.02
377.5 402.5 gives 14.57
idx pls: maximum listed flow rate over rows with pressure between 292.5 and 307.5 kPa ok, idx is 28.26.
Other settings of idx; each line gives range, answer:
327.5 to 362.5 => 31.62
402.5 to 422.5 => 31.15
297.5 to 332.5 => 28.99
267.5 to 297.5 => 26.87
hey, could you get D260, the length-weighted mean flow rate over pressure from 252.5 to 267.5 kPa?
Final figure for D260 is 29.6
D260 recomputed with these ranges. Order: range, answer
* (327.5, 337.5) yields 27.6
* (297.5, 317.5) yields 28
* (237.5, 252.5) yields 29.8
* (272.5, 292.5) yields 23.7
